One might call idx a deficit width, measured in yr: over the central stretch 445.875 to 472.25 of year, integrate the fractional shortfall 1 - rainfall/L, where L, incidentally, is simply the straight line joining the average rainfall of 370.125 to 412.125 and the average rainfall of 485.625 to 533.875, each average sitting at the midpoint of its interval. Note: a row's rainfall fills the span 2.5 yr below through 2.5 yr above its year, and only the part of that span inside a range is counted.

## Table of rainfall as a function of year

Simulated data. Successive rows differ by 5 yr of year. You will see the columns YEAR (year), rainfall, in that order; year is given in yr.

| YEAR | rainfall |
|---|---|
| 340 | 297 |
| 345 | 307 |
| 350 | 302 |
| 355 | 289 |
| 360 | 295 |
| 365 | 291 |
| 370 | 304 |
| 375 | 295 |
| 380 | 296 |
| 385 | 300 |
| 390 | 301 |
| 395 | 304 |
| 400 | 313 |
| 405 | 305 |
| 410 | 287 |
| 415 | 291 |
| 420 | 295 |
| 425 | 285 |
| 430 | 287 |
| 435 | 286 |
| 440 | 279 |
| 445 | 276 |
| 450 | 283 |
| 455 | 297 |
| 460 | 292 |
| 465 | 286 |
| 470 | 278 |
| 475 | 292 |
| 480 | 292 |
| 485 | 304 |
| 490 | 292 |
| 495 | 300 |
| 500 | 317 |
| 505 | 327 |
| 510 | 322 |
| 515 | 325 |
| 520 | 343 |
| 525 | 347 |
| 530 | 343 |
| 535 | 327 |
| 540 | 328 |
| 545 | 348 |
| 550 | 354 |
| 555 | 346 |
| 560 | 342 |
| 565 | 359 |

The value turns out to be 2.3 yr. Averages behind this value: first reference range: 300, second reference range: 323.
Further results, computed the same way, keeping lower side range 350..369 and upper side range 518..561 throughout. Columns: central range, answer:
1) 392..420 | 0.6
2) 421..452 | 3.1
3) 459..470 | 1.2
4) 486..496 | 1.0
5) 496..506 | 0.4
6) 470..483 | 1.4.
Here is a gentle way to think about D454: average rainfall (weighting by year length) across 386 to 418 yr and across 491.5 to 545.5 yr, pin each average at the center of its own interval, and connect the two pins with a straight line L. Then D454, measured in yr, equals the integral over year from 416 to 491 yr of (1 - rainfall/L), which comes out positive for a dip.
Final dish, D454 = 5.8 yr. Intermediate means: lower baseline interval 300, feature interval 288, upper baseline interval 328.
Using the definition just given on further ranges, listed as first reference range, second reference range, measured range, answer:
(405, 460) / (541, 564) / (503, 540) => -0.2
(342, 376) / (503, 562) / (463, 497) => 3.5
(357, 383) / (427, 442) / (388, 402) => -0.7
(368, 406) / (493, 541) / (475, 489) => 1.1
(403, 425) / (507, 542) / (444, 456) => 0.8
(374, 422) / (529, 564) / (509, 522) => 0.1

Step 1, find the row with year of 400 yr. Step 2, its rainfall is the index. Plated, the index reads 313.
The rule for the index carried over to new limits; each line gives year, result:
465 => 286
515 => 325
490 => 292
